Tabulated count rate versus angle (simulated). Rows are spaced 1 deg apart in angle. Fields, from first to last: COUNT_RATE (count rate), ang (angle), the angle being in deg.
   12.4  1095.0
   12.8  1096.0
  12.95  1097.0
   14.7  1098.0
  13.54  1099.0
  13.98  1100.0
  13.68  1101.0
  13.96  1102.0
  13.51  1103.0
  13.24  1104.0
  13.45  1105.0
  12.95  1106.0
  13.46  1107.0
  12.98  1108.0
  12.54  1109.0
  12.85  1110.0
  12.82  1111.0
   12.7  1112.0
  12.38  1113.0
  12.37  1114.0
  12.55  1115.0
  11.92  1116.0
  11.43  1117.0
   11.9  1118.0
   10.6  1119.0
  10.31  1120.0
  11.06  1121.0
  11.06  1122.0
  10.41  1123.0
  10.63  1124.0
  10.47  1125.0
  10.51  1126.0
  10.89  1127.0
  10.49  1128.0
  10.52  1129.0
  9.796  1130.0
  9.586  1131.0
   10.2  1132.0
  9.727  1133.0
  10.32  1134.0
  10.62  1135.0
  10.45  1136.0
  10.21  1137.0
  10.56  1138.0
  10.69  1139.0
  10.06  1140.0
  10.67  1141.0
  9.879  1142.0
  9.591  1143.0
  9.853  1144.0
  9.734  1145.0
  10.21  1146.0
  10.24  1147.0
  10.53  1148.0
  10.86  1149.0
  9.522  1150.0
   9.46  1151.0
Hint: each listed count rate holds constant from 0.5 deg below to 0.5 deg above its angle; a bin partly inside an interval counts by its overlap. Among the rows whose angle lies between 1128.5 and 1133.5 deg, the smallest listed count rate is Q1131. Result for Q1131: 9.586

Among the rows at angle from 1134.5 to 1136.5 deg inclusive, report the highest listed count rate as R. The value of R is 10.62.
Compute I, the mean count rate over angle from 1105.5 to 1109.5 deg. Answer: 13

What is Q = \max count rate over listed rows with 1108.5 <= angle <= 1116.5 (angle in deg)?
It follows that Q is 12.85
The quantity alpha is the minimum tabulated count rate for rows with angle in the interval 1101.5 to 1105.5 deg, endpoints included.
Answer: 13.24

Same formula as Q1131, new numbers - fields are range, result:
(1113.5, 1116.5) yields 11.92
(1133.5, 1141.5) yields 10.06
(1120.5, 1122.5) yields 11.06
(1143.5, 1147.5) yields 9.734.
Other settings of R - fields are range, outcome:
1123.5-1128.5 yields 10.89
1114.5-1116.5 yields 12.55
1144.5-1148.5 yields 10.53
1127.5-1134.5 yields 10.52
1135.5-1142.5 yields 10.69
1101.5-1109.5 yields 13.96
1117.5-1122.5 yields 11.9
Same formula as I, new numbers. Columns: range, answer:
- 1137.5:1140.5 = 10.4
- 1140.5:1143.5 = 10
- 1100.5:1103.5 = 13.7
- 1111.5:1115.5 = 12.5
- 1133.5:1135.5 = 10.5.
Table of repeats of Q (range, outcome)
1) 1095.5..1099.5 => 14.7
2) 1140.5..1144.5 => 10.67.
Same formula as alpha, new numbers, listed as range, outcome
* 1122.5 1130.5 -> 9.796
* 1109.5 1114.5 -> 12.37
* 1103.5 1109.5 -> 12.54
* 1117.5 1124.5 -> 10.31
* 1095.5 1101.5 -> 12.8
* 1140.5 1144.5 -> 9.591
